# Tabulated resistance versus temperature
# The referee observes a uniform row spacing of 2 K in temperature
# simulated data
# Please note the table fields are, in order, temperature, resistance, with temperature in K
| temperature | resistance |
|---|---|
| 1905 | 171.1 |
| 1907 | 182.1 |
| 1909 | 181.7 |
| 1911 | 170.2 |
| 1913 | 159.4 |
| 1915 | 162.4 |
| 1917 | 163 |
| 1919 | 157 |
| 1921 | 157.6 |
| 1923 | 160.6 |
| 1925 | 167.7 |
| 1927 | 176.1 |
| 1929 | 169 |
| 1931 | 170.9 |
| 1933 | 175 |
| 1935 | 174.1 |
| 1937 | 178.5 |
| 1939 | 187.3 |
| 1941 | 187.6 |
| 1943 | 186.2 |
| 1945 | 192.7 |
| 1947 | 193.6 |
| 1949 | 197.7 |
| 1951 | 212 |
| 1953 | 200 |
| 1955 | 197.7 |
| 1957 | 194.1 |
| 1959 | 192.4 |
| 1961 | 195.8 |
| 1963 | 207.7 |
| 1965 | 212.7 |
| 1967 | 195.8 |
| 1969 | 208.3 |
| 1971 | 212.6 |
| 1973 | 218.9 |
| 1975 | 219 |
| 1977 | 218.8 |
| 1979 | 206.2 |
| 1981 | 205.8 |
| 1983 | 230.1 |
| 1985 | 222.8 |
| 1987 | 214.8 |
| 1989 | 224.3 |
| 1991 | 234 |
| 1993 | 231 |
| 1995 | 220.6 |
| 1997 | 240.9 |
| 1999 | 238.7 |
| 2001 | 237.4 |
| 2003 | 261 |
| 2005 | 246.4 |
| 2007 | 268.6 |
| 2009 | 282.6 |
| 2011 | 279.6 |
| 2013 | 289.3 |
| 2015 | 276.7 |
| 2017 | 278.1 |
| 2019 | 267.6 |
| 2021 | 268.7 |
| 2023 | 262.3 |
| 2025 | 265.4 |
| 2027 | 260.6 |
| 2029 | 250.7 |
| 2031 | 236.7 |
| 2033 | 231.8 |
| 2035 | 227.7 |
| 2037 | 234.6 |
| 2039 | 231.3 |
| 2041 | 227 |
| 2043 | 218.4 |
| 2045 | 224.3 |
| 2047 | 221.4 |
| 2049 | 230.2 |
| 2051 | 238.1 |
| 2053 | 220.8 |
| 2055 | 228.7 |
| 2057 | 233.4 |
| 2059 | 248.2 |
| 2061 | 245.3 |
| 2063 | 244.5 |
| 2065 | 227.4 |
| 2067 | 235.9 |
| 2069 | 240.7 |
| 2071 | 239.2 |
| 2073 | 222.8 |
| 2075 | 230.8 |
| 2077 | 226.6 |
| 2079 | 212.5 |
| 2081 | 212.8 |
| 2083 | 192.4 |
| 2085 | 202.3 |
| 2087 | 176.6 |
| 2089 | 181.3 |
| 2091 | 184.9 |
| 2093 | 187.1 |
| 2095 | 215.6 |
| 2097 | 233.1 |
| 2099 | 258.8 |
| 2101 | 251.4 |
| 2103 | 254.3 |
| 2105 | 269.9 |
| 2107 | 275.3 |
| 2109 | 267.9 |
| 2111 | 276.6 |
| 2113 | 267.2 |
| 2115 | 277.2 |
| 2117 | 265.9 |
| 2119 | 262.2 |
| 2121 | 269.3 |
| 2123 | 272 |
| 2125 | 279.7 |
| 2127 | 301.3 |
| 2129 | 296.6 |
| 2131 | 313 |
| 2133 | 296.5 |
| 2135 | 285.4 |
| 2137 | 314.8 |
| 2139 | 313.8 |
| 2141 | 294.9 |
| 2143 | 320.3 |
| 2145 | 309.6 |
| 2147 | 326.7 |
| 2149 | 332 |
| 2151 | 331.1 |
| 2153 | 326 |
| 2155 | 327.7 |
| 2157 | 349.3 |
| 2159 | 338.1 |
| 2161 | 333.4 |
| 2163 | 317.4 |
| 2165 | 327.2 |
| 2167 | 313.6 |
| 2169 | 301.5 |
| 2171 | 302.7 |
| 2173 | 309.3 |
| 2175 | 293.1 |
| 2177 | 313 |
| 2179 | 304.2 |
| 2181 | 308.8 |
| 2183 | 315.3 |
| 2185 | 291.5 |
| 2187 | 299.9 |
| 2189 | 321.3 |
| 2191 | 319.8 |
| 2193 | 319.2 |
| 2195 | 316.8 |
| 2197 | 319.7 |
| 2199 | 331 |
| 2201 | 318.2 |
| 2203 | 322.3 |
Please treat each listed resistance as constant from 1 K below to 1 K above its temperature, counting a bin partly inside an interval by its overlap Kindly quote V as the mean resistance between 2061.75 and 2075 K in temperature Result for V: 235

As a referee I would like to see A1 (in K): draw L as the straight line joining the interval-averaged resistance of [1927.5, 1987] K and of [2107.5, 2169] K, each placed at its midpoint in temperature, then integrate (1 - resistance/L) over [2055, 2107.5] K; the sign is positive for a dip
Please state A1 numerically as 8.5 K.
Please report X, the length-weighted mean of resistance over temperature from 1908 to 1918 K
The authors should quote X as 167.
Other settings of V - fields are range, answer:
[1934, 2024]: 224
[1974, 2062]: 241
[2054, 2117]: 233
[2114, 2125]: 270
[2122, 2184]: 312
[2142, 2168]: 327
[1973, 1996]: 221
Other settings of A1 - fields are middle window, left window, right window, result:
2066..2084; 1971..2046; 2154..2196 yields 3.13 K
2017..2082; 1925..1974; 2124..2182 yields 3.57 K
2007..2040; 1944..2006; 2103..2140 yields -3.03 K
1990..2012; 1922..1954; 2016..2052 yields -2.62 K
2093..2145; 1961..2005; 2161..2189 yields 1.43 K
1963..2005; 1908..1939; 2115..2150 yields -3.44 K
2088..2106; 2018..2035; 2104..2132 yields 3.07 K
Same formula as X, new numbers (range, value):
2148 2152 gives 332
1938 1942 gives 187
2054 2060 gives 237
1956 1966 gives 201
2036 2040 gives 233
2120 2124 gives 271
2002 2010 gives 265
